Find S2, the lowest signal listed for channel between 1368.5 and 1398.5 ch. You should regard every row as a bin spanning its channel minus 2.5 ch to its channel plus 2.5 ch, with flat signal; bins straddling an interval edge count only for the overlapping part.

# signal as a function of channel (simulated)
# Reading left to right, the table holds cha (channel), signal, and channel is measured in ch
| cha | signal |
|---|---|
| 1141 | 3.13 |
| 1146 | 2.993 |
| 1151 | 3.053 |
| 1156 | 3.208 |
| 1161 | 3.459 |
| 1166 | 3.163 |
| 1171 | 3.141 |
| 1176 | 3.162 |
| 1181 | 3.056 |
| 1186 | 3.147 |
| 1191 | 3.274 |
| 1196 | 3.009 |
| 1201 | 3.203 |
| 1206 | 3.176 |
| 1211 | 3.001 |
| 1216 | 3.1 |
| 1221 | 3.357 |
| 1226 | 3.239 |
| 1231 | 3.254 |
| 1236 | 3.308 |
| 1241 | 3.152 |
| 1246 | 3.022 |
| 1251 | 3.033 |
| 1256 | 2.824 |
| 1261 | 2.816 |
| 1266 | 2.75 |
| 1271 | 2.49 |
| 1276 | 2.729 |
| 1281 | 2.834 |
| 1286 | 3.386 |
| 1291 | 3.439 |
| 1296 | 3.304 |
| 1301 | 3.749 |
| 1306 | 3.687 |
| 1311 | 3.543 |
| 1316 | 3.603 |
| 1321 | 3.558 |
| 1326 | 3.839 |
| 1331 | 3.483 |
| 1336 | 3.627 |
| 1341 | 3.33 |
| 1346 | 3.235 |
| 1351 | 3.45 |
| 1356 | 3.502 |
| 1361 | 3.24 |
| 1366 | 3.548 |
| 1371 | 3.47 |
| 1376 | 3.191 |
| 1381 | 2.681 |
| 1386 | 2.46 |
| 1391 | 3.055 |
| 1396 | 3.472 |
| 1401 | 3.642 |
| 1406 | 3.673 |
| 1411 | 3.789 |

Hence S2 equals 2.46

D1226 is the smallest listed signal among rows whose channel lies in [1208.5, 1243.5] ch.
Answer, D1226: 3.001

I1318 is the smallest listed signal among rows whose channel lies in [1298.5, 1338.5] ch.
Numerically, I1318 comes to 3.483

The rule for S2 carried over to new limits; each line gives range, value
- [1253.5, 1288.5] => 2.49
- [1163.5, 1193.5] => 3.056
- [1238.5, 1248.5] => 3.022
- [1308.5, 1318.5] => 3.543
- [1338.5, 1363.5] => 3.235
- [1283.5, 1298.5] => 3.304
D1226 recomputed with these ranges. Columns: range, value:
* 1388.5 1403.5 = 3.055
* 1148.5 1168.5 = 3.053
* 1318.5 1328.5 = 3.558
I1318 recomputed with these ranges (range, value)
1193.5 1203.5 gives 3.009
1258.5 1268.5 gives 2.75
